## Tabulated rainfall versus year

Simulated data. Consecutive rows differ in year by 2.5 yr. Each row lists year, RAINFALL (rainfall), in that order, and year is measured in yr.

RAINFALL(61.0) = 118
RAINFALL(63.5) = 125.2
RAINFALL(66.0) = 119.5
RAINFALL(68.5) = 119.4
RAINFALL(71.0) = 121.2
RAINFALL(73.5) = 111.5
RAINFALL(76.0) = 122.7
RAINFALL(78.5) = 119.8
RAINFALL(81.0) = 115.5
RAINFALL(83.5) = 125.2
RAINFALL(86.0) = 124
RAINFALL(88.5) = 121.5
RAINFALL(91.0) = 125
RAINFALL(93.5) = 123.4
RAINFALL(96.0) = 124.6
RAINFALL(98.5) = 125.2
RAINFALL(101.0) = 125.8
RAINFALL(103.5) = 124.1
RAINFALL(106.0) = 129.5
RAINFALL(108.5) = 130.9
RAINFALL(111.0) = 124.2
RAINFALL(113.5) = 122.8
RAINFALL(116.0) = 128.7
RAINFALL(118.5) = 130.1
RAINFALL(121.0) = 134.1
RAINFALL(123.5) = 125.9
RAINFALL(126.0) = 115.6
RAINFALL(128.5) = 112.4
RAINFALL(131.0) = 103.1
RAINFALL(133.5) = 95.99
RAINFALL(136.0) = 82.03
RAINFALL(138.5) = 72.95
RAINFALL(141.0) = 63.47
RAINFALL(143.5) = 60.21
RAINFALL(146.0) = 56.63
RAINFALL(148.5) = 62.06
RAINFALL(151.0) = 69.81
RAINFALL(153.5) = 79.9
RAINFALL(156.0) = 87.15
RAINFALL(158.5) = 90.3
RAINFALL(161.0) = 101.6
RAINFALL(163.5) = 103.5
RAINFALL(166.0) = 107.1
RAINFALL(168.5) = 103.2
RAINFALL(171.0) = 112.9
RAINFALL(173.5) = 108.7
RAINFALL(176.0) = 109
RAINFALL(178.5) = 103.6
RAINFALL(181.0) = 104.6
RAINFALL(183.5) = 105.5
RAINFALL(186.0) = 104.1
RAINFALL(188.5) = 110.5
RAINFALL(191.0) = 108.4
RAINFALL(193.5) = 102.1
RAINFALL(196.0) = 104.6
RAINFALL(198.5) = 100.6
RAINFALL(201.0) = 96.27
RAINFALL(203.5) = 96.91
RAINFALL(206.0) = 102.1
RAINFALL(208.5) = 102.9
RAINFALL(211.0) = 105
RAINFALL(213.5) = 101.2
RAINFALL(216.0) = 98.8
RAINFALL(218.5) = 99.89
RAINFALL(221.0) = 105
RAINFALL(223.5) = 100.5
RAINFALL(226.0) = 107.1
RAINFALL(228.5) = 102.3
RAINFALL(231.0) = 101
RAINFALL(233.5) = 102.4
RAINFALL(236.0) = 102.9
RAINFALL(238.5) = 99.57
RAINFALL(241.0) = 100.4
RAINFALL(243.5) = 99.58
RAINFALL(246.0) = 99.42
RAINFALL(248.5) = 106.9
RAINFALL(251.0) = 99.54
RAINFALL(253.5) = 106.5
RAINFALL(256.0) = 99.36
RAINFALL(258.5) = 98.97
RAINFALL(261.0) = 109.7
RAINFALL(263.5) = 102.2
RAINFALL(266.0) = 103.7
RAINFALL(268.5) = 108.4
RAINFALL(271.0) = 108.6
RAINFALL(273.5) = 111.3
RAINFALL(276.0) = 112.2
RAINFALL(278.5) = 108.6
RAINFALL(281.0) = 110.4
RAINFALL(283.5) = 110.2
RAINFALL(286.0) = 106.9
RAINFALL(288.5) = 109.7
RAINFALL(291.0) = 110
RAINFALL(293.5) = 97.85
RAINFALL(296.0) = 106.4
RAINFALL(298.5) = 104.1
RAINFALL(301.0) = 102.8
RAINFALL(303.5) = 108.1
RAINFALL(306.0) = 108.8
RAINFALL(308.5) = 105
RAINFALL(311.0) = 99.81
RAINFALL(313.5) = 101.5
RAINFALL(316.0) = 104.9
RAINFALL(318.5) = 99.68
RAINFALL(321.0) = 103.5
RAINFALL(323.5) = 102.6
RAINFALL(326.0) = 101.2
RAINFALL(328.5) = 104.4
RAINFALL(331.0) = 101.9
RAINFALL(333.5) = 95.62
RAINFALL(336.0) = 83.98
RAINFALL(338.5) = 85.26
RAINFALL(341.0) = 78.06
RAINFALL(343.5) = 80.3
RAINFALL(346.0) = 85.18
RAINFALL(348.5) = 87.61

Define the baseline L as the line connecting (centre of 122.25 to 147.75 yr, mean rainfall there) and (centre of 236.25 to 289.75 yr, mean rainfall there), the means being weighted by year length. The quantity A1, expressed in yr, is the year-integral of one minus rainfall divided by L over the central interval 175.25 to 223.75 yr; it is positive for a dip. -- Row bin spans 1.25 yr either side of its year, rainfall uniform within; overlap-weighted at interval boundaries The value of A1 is -3.1 yr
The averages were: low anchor 88.3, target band 103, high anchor 105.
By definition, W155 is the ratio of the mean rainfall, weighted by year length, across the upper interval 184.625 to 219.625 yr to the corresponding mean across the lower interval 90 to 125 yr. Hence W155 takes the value 0.81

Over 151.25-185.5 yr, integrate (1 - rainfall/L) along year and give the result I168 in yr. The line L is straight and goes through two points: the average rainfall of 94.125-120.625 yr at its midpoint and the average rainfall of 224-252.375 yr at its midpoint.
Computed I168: 4.3 yr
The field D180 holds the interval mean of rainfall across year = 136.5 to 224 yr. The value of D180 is 95.3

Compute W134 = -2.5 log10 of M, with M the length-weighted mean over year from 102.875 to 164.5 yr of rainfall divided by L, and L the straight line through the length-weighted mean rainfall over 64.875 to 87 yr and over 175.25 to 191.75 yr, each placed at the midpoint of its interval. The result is 0.13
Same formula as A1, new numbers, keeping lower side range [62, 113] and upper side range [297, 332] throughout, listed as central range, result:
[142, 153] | 5.07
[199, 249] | 4.40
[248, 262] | 0.69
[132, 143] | 3.78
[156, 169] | 1.87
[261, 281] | -0.18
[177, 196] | 1.48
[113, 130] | -0.56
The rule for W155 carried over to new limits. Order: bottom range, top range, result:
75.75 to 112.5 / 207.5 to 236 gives 0.82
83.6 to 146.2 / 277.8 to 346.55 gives 0.90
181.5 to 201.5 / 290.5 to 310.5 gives 1.01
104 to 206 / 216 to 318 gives 1.03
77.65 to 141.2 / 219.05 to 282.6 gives 0.89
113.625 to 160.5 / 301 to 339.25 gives 1.08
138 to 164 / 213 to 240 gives 1.33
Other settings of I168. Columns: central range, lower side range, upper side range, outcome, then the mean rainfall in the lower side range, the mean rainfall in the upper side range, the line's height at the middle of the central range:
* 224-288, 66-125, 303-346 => 0.3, 124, 97.4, 105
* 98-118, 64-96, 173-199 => -1.7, 121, 106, 117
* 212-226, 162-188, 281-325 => 0.5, 106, 105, 106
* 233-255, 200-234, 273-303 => 0.4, 102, 107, 104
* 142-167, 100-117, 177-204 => 7.0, 127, 104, 114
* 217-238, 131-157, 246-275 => -1.4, 74.3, 105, 96.2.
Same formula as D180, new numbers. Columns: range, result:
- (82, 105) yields 124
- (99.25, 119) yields 127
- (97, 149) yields 107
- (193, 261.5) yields 102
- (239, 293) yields 106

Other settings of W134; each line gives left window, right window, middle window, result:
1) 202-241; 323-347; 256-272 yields -0.073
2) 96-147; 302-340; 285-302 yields -0.041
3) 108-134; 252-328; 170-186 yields 0.083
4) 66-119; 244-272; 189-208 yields 0.091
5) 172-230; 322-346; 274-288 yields -0.137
